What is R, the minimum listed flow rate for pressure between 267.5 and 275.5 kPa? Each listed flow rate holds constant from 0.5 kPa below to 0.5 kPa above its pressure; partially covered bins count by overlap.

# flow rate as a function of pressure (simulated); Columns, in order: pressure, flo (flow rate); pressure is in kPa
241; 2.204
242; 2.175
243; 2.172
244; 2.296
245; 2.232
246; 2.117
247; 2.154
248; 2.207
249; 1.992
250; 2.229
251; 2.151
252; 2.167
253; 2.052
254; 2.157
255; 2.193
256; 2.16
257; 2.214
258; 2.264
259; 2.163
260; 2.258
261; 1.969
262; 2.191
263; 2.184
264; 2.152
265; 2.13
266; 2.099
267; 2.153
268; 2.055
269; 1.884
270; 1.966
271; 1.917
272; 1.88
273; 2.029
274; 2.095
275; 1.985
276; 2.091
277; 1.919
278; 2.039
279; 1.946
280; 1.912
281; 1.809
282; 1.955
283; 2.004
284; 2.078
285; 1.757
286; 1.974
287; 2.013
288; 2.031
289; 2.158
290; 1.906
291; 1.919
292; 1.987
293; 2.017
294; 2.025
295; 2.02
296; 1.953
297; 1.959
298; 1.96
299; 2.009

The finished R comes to 1.88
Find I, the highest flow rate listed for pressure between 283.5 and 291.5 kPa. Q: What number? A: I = 2.158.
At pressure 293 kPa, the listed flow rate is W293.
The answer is 2.017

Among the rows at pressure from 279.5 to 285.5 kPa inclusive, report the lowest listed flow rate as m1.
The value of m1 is 1.757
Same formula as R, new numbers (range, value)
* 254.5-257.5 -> 2.16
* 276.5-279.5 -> 1.919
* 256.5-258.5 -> 2.214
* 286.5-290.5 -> 1.906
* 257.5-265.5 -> 1.969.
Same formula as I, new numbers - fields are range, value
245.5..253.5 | 2.229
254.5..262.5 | 2.264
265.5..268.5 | 2.153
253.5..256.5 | 2.193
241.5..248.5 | 2.296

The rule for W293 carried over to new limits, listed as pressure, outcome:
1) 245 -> 2.232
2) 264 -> 2.152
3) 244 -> 2.296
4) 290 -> 1.906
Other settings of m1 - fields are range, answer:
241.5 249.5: 1.992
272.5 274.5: 2.029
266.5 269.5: 1.884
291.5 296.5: 1.953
